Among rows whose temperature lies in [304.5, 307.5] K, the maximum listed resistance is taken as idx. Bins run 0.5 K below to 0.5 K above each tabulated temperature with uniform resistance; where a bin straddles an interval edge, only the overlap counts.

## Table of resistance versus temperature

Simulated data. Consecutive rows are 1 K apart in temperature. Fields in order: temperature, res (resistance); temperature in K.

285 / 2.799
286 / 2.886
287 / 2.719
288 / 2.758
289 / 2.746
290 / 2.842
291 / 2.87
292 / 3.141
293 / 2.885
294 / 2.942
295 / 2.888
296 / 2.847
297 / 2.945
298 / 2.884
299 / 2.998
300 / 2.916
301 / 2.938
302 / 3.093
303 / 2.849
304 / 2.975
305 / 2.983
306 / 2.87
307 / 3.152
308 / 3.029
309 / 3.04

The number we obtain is 3.152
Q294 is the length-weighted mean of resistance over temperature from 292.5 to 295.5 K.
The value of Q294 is 2.9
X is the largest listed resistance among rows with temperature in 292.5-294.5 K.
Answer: 2.942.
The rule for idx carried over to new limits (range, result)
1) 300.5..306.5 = 3.093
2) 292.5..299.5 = 2.998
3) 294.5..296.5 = 2.888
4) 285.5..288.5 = 2.886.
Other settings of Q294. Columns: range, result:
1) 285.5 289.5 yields 2.78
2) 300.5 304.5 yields 2.96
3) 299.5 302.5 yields 2.98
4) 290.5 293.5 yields 2.97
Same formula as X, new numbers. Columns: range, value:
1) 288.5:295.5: 3.141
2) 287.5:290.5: 2.842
